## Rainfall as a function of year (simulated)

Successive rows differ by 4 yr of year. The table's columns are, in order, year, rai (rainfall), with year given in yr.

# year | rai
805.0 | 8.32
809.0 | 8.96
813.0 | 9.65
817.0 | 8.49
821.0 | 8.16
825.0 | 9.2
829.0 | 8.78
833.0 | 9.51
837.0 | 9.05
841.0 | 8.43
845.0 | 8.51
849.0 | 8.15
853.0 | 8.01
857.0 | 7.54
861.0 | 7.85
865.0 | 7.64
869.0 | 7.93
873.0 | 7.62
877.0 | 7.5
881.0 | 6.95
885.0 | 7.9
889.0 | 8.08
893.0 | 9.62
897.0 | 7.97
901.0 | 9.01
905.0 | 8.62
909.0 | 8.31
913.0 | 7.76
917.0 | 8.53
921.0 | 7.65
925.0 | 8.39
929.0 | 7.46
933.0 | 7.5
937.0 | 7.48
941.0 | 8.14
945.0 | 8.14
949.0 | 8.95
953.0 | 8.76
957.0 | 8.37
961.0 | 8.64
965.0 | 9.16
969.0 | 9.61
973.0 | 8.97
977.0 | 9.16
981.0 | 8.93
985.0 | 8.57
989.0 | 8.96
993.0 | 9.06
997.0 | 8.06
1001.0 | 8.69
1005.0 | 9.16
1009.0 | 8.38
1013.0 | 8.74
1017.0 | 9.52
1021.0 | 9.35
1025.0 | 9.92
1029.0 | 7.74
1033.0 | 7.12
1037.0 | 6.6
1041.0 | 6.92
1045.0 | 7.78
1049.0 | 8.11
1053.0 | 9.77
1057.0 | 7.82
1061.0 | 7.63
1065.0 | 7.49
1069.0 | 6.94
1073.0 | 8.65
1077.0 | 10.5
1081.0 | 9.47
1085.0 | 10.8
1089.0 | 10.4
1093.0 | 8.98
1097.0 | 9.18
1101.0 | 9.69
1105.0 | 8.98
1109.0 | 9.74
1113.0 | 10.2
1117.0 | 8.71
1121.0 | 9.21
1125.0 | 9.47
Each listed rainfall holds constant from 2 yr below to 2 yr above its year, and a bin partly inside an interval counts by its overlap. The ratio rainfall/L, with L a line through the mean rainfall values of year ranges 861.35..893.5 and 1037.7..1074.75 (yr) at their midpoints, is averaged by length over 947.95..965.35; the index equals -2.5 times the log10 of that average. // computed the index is -0.12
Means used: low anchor 7.82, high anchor 7.85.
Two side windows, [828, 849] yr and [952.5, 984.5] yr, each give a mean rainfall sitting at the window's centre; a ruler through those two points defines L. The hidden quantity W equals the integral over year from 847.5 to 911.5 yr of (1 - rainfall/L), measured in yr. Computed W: 5.8 yr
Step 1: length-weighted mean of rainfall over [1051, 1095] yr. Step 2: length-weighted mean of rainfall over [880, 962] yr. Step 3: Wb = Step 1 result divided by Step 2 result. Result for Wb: 1.09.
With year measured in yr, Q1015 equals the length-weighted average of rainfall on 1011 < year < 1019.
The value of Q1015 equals 9.13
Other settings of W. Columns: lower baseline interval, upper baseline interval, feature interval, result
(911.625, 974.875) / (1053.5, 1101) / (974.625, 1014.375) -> -0.89 yr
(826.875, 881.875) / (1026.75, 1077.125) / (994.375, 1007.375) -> -1.20 yr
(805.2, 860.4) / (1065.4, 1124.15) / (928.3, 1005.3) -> 3.38 yr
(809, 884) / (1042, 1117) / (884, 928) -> 0.64 yr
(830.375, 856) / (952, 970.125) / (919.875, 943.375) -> 2.73 yr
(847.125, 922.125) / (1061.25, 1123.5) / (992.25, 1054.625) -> 2.90 yr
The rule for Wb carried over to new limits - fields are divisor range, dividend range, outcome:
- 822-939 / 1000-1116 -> 1.07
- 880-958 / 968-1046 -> 1.04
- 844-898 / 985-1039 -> 1.08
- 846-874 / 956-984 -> 1.14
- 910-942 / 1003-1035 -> 1.11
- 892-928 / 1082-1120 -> 1.15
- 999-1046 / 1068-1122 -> 1.13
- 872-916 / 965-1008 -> 1.09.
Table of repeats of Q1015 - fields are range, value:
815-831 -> 8.66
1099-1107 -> 9.34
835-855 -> 8.43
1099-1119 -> 9.46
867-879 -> 7.68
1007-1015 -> 8.56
